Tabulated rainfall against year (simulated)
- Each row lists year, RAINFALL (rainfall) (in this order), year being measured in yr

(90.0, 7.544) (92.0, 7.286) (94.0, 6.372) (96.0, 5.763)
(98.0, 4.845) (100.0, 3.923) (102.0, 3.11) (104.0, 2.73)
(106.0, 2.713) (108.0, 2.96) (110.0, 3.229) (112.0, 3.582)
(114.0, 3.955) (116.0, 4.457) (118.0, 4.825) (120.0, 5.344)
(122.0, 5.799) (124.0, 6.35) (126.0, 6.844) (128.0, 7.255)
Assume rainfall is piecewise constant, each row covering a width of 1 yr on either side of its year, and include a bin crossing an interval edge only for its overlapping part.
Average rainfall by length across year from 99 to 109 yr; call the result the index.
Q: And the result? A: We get 3.09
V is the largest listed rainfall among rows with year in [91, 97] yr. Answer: 7.286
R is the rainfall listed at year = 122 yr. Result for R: 5.799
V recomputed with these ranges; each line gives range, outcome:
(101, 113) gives 3.582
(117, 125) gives 6.35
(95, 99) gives 5.763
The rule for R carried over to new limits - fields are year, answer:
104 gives 2.73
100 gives 3.923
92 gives 7.286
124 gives 6.35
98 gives 4.845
